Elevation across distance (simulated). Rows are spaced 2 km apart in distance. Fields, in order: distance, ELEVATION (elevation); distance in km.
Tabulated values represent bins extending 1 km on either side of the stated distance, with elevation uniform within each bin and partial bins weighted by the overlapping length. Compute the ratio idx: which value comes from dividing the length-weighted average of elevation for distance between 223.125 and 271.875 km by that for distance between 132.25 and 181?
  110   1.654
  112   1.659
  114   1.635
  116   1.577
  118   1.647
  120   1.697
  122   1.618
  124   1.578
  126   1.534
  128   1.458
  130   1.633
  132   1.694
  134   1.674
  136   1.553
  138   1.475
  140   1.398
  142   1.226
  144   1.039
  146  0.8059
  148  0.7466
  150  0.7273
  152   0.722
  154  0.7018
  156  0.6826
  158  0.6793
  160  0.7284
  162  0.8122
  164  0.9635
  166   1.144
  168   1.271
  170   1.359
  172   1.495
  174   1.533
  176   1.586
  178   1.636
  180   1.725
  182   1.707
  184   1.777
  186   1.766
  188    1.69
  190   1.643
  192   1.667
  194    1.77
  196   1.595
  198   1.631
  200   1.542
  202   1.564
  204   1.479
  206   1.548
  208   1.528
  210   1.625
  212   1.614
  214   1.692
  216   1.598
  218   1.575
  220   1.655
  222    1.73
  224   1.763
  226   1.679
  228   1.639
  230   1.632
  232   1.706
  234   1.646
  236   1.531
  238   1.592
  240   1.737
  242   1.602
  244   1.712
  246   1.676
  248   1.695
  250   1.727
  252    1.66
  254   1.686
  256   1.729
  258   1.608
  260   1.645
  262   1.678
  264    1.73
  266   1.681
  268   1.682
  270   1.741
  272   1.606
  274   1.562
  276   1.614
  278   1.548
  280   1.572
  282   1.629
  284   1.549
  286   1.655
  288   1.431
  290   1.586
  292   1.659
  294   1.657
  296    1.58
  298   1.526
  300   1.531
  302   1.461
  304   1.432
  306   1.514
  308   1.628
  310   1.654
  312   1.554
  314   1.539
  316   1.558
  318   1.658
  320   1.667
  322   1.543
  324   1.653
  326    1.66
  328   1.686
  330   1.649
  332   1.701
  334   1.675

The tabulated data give 1.44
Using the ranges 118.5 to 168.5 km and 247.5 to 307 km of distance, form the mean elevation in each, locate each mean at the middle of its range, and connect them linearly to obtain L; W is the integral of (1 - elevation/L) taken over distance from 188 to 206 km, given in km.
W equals -3.41 km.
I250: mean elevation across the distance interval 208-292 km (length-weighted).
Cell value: 1.64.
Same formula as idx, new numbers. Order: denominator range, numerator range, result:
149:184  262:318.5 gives 1.37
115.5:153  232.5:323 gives 1.19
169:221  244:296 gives 1.02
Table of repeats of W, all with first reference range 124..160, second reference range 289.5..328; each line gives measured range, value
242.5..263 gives -3.4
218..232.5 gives -3.2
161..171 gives 0.9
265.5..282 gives -1.4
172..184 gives -3.7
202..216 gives -2.6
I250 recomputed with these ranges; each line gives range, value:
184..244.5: 1.64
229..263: 1.66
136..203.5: 1.3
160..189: 1.44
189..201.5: 1.64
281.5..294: 1.59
